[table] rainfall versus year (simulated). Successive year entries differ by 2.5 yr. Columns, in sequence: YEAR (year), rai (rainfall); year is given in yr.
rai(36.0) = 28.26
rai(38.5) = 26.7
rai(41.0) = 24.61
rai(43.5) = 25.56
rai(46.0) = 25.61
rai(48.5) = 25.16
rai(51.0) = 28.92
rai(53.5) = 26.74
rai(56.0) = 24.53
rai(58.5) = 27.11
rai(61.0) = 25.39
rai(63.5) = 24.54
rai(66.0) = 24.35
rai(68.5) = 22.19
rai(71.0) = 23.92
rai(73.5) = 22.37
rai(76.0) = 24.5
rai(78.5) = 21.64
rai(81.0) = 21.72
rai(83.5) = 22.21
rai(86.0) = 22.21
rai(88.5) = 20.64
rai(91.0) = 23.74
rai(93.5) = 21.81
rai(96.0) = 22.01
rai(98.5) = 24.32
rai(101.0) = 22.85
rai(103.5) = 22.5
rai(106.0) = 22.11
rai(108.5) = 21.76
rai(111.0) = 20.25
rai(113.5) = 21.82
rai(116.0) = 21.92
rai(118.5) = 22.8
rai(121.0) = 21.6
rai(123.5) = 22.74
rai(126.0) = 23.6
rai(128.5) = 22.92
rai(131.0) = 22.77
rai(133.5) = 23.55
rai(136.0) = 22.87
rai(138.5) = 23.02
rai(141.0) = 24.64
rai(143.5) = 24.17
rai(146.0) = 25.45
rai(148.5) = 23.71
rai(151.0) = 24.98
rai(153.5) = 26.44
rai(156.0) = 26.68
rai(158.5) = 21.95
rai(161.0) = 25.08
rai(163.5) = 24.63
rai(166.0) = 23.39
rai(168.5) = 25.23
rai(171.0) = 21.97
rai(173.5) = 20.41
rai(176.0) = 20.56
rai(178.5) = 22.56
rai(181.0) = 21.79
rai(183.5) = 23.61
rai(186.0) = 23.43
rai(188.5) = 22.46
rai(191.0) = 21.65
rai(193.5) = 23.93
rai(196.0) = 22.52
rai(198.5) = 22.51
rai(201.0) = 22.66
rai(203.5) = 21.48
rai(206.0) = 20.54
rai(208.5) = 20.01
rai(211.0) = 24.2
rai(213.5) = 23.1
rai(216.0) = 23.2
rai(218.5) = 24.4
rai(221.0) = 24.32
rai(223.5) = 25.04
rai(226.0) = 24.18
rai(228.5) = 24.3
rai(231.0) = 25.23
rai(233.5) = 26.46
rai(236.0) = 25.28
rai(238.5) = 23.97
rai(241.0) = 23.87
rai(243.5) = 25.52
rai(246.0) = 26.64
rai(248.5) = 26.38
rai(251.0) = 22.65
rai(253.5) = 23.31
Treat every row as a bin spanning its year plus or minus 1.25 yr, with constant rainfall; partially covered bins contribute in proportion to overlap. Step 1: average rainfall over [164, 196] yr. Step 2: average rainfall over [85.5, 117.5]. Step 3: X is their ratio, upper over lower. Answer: 1.0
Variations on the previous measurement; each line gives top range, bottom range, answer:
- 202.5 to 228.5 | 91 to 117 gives 1.04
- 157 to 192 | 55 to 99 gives 0.98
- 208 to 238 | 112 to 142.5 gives 1.06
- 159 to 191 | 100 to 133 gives 1.02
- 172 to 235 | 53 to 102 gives 0.98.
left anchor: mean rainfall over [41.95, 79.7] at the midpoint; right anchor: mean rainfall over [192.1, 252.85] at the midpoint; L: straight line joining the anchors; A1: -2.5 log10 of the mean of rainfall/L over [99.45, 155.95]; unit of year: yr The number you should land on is 0.06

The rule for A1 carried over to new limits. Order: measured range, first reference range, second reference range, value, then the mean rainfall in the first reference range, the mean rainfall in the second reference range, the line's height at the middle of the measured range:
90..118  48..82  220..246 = 0.11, 24.5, 24.9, 24.6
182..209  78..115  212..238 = 0.08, 22.1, 24.5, 24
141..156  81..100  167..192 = -0.12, 22.4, 22.4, 22.4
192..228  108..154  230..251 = 0.08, 23.2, 25.3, 24.7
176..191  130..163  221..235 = 0.10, 24.3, 25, 24.6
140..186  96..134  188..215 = -0.06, 22.5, 22.3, 22.4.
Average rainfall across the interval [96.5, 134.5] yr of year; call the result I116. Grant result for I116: 22.5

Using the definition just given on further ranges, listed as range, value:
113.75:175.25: 23.6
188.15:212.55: 22.2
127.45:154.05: 24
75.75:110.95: 22.3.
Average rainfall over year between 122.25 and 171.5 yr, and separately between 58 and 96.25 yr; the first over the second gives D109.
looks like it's 1.04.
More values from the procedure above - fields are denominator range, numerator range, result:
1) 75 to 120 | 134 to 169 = 1.10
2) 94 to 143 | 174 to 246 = 1.03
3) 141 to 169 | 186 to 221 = 0.92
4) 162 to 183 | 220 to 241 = 1.10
